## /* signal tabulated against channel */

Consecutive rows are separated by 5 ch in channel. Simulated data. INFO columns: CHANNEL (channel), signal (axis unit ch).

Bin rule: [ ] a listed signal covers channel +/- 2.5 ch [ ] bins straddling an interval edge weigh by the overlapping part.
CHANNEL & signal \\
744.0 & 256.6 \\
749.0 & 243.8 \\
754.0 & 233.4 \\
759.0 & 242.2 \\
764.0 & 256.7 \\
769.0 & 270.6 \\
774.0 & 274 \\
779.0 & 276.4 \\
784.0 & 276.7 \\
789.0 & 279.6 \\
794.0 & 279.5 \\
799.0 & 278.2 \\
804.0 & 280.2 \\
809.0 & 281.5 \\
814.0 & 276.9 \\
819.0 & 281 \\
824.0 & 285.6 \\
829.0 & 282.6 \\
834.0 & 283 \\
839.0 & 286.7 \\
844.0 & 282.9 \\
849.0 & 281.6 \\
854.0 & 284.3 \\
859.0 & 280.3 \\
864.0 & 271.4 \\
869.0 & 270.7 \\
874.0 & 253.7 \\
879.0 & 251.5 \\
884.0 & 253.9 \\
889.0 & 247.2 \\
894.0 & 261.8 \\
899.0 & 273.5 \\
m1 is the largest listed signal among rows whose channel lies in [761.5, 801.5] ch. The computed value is 279.6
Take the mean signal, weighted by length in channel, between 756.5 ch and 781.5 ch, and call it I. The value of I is 264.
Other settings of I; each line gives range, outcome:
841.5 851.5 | 282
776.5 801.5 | 278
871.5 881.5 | 253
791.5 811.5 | 280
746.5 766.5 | 244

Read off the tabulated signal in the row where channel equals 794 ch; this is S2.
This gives 279.5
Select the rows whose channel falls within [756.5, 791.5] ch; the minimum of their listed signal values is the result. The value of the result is 242.2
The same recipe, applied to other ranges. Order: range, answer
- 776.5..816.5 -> 276.4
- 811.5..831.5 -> 276.9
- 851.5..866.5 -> 271.4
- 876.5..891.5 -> 247.2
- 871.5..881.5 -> 251.5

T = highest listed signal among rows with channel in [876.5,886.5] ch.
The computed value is 253.9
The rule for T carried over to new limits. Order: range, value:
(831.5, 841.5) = 286.7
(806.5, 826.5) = 285.6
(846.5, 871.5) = 284.3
